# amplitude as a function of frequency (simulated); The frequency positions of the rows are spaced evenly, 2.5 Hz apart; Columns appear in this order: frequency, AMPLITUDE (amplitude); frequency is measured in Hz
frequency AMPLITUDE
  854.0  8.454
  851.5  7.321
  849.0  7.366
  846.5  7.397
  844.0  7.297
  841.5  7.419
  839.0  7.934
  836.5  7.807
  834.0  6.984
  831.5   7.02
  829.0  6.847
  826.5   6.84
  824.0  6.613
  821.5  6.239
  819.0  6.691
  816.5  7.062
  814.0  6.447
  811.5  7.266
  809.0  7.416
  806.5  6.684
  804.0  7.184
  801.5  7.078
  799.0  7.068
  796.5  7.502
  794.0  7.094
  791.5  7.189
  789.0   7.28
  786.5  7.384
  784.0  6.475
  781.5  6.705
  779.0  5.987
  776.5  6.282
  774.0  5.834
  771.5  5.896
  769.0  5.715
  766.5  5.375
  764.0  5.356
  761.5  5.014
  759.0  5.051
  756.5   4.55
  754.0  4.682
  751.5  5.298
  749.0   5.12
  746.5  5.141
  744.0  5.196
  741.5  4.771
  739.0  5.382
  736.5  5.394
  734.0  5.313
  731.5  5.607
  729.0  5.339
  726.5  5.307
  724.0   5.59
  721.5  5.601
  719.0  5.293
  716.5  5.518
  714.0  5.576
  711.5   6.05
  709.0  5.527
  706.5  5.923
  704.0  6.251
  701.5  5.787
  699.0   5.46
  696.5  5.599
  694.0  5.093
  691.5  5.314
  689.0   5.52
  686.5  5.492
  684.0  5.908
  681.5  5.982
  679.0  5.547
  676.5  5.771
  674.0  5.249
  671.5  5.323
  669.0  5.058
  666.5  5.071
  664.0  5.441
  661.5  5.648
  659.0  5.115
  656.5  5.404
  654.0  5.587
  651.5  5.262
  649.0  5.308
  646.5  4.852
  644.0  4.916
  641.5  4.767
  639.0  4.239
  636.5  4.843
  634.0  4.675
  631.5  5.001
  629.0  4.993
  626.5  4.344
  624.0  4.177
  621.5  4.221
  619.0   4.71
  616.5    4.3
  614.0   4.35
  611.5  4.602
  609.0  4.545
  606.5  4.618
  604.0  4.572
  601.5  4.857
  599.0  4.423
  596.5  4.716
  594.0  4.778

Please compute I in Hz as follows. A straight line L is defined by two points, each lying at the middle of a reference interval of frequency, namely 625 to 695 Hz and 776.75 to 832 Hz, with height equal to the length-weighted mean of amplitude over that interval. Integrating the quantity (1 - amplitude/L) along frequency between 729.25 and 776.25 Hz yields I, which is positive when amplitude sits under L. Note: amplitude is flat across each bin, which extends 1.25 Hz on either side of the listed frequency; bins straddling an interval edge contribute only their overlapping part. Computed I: 7.5 Hz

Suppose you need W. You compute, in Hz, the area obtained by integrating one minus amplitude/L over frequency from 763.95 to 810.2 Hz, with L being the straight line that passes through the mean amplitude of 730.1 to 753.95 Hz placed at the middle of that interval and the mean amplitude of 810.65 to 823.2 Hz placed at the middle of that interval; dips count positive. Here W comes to -3.80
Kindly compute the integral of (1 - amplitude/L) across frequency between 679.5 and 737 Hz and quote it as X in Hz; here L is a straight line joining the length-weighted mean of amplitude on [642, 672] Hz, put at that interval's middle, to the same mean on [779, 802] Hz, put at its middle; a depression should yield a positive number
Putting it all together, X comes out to 3.2 Hz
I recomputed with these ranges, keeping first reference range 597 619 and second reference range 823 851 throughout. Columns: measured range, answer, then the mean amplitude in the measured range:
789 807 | -0.97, 7.14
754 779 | 3.80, 5.44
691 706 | 0.00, 5.61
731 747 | 2.20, 5.25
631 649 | 0.52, 4.78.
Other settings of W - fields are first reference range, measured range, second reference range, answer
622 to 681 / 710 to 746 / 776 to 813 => 3.9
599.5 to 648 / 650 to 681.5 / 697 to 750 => -2.6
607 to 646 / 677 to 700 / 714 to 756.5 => -2.7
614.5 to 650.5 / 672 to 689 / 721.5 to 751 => -2.3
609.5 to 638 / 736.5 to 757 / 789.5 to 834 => 3.6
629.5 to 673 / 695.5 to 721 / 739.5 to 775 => -2.7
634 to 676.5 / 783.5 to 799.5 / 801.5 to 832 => -1.4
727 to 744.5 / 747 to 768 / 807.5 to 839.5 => 2.4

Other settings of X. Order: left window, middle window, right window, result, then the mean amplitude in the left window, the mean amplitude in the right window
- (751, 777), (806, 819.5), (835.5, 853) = -0.60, 5.34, 7.52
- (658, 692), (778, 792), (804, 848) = -0.43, 5.47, 7.06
